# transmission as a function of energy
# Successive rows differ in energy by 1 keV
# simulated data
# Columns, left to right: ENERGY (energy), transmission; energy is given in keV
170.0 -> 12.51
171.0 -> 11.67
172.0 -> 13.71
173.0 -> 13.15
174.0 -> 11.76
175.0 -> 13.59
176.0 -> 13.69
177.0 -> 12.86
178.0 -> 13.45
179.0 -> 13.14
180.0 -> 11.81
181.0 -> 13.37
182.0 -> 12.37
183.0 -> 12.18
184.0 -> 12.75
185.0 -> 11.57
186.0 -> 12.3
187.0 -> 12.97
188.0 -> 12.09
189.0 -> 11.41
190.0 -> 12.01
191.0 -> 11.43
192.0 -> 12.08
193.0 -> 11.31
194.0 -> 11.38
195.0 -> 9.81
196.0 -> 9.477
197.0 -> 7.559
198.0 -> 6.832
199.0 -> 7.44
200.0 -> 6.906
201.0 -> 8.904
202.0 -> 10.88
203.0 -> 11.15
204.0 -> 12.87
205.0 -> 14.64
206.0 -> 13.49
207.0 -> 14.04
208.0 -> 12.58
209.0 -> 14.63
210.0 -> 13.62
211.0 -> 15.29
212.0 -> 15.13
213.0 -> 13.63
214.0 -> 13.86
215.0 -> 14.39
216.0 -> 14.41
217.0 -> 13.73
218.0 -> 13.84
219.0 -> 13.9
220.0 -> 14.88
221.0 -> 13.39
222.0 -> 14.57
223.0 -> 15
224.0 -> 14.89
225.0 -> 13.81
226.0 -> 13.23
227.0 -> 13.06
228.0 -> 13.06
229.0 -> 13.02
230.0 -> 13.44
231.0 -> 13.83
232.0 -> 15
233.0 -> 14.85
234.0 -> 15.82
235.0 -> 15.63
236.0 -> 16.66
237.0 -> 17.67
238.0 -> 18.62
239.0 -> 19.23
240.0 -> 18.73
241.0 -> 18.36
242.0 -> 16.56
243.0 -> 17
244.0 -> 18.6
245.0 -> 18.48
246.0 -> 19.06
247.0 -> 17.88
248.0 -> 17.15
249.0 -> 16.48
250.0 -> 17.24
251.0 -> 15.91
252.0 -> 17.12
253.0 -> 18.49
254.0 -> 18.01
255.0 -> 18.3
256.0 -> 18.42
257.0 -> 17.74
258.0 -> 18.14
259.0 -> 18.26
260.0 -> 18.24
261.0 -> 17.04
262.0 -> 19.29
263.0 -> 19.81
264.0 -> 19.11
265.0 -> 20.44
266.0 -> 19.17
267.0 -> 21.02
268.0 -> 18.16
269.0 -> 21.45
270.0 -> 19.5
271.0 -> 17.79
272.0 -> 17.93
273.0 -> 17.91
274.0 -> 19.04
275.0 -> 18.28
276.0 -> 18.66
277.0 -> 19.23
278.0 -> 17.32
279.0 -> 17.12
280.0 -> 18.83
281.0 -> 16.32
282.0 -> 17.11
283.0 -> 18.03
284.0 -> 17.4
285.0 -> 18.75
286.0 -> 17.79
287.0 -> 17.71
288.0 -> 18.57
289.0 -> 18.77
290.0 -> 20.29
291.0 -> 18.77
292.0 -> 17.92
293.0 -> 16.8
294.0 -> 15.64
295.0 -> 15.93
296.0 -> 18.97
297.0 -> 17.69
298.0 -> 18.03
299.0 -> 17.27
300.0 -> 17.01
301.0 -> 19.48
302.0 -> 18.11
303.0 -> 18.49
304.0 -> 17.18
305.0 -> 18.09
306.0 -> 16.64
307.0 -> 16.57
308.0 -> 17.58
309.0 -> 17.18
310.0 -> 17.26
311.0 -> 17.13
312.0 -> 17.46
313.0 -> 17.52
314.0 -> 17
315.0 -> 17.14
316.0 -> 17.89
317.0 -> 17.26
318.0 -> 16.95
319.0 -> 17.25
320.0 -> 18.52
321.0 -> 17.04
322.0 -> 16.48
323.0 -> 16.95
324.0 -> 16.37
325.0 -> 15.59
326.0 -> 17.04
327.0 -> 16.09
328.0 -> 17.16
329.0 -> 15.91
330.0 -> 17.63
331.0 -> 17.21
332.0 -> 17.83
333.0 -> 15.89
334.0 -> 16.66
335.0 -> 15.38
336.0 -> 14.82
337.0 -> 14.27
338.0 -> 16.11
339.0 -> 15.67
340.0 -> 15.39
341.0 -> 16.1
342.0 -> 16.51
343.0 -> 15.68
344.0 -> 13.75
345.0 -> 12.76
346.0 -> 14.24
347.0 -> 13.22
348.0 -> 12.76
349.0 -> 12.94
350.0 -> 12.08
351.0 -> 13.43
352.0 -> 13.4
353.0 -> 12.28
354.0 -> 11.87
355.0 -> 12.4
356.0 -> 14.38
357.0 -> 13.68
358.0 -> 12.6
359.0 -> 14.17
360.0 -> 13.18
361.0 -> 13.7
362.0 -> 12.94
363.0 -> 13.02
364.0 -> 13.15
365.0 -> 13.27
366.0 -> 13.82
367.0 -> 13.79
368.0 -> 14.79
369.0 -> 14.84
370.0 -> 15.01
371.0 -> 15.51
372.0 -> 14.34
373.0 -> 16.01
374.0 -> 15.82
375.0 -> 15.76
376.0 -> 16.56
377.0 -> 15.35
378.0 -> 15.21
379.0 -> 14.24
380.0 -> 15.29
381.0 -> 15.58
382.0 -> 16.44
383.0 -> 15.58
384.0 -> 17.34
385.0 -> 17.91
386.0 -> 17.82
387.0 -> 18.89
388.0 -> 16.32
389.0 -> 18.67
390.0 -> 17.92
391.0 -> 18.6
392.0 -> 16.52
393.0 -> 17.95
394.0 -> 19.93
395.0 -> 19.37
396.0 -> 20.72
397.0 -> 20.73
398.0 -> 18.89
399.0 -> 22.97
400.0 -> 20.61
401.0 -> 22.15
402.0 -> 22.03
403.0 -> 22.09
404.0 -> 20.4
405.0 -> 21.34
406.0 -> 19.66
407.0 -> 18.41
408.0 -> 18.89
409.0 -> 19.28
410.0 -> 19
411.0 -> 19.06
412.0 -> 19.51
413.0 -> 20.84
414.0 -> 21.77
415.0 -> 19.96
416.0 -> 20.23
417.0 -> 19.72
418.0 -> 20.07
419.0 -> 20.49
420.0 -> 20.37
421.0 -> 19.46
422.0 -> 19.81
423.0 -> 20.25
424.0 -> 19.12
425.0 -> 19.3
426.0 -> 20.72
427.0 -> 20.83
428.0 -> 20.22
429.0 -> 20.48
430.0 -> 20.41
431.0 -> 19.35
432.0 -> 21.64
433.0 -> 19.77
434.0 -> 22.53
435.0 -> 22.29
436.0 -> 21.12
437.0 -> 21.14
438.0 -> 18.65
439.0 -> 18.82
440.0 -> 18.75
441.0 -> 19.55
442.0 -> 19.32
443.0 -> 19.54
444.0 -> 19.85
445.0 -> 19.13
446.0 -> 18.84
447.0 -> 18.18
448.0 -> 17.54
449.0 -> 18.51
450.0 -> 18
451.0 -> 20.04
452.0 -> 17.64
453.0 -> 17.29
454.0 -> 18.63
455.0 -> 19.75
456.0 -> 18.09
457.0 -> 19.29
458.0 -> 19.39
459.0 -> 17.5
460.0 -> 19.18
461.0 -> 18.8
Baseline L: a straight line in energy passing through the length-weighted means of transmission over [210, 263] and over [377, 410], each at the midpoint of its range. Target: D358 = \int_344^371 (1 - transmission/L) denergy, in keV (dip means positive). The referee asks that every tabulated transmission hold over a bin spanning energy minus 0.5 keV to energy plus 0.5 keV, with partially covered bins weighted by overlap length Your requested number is 6.9 keV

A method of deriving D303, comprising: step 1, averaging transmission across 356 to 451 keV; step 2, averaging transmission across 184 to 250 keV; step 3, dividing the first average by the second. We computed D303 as 1.31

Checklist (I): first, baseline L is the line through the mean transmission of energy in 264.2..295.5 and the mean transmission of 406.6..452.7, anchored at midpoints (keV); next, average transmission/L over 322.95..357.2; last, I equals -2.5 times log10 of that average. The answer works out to 0.25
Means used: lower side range 18.3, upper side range 19.7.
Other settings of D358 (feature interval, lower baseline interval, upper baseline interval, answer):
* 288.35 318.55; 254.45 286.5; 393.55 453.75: 1.92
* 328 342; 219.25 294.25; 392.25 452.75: 1.84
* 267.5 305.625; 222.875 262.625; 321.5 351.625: -4.71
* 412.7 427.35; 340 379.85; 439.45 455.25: -2.44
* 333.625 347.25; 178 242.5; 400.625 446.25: 1.88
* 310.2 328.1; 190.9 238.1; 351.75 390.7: -3.37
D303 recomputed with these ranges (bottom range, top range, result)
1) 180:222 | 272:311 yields 1.46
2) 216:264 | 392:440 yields 1.23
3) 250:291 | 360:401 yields 0.90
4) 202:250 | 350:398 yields 1.03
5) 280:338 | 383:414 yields 1.13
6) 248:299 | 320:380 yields 0.82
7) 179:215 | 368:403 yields 1.48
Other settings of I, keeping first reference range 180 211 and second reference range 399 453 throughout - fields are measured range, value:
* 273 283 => -0.23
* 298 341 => -0.06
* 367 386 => 0.16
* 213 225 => -0.15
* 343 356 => 0.29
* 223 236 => -0.12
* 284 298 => -0.19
